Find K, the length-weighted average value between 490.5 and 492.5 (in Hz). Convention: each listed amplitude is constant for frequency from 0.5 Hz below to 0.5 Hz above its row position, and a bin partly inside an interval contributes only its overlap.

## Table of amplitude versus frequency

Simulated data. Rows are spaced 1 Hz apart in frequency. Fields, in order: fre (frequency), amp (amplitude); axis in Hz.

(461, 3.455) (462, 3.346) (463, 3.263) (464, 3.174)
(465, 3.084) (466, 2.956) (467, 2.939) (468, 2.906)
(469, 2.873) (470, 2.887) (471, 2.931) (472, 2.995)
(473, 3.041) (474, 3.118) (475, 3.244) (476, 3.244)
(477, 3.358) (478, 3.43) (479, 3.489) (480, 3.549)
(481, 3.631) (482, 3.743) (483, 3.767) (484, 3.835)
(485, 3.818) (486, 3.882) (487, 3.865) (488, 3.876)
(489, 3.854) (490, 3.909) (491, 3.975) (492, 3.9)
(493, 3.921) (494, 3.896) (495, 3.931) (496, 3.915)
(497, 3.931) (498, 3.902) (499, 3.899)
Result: 3.94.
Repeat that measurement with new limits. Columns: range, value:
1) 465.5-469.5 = 2.92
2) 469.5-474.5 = 2.99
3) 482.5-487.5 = 3.83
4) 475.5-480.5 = 3.41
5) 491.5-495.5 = 3.91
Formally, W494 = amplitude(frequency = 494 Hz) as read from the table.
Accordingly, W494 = 3.896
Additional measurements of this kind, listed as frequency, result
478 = 3.43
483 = 3.767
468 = 2.906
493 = 3.921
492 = 3.9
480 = 3.549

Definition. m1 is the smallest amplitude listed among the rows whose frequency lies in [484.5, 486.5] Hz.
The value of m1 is 3.818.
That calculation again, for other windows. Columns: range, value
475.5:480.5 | 3.244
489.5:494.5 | 3.896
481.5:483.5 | 3.743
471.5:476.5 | 2.995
